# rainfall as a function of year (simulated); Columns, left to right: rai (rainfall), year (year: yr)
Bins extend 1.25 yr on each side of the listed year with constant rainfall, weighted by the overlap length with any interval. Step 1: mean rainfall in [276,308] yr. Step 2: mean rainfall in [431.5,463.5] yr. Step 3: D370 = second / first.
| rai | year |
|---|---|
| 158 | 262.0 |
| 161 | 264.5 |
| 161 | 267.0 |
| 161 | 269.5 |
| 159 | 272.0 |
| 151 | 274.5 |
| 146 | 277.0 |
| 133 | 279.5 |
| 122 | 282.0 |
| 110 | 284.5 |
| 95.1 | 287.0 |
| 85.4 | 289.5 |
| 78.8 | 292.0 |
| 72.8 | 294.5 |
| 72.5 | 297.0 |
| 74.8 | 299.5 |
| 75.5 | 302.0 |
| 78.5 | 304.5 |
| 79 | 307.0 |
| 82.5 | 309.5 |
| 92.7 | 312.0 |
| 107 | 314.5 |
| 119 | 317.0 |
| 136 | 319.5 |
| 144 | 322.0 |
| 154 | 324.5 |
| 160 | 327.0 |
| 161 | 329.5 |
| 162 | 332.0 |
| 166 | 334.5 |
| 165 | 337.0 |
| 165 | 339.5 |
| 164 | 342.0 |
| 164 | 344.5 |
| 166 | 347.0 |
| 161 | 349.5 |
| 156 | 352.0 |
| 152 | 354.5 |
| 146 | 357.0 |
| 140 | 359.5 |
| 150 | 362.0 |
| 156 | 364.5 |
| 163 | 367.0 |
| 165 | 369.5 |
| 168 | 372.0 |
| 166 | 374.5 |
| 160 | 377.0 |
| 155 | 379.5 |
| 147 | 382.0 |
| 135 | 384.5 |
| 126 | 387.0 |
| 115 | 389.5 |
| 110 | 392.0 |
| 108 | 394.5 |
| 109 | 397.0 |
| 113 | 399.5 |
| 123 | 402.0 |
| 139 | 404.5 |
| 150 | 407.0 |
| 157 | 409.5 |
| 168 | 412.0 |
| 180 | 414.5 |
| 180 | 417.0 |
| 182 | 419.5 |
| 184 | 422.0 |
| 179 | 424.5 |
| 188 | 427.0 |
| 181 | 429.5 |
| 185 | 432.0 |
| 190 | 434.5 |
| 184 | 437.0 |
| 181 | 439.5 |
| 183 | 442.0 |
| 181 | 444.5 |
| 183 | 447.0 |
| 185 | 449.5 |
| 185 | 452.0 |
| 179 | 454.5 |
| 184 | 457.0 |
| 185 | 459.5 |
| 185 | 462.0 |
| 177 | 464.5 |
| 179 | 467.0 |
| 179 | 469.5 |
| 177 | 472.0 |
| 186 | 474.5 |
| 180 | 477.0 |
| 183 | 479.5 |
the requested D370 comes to 2.0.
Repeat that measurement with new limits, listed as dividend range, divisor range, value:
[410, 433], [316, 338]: 1.18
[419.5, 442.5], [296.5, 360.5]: 1.38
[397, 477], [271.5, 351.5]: 1.39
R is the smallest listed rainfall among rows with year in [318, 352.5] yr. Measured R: 136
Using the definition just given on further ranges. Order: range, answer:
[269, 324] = 72.5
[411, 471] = 168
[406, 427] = 150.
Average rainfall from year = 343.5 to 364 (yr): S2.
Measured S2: 154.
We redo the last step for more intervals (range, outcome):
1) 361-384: 158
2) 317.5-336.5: 154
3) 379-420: 140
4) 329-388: 157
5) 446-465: 183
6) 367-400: 138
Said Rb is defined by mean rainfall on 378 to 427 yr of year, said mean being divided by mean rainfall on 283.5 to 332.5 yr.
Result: 1.38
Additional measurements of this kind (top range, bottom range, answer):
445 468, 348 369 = 1.19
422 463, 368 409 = 1.34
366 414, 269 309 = 1.35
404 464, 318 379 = 1.13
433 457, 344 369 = 1.18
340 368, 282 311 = 1.86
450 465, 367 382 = 1.13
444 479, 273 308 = 1.84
